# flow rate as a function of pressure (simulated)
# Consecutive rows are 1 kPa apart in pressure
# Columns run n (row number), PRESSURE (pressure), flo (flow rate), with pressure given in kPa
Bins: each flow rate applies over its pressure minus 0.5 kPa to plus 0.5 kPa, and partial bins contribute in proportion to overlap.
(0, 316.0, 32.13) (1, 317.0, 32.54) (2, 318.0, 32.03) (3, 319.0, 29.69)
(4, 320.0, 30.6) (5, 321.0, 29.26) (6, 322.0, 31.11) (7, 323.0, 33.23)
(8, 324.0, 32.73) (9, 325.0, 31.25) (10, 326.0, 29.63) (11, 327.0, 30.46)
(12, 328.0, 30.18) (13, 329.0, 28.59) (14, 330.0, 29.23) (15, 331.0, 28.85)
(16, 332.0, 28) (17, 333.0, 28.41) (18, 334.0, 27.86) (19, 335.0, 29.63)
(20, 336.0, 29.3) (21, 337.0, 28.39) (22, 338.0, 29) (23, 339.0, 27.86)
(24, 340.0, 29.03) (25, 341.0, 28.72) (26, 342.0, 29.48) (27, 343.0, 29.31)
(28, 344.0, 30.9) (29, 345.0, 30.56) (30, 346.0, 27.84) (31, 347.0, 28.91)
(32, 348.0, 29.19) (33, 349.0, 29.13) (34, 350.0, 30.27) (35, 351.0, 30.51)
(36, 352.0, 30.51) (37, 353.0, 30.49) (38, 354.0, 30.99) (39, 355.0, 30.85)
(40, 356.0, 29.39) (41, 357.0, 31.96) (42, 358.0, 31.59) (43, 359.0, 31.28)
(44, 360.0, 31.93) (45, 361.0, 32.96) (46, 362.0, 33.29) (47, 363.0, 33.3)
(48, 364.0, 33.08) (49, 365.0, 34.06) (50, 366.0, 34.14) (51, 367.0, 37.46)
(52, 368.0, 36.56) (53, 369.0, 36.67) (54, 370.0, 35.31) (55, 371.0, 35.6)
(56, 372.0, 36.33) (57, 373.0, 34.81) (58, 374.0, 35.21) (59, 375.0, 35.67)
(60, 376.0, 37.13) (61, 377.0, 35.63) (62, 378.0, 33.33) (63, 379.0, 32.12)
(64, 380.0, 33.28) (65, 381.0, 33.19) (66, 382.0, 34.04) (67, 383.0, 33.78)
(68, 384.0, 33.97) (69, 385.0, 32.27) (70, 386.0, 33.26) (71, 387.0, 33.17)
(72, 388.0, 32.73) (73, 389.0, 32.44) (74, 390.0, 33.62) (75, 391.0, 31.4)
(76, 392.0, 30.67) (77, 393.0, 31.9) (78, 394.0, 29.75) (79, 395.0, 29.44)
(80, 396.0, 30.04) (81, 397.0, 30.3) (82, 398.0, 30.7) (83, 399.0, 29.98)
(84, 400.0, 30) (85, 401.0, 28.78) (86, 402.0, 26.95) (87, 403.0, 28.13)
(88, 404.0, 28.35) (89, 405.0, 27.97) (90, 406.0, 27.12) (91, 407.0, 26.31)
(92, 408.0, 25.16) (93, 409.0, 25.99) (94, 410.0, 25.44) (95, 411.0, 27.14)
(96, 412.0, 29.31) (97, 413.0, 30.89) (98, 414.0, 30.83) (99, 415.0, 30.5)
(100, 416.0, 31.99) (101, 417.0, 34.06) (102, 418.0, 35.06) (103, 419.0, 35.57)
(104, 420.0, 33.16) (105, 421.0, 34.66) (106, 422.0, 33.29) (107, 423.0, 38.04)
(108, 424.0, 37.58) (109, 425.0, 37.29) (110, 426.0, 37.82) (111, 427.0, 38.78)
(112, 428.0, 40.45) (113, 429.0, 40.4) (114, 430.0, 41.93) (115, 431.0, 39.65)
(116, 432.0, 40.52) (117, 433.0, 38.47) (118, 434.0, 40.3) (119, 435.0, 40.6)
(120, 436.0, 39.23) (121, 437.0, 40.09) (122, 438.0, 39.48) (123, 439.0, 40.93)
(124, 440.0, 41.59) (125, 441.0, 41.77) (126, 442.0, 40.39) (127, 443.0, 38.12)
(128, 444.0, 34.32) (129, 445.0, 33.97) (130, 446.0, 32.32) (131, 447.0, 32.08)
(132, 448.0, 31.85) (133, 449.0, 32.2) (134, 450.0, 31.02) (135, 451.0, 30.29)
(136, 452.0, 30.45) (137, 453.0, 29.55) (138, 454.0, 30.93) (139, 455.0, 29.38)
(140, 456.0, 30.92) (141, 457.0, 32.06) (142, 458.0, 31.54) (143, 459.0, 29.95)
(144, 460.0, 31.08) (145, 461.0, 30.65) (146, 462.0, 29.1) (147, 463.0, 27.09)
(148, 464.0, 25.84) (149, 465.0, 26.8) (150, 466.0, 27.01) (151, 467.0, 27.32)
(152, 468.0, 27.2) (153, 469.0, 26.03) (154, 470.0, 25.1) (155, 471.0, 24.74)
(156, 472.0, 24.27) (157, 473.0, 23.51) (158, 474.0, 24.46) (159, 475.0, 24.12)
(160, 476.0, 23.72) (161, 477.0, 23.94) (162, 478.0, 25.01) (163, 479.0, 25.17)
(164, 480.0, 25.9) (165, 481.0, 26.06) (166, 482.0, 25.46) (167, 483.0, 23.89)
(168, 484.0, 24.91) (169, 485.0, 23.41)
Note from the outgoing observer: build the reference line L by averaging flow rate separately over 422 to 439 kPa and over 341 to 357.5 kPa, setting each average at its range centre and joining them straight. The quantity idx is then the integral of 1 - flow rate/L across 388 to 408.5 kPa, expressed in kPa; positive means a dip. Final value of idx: 3.5 kPa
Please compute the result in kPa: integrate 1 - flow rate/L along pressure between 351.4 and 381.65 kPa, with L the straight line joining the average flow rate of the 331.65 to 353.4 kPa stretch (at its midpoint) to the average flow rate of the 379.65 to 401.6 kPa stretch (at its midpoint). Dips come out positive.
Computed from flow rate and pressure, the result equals -3.08 kPa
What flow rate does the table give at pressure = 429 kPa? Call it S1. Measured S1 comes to 40.4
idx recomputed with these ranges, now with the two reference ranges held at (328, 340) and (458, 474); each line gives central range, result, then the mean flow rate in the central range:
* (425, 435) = -4.4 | 39.7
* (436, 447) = -4.3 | 38.1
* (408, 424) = -2.3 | 31.7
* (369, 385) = -3.6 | 34.6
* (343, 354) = -0.5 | 29.9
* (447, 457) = -1.3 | 30.9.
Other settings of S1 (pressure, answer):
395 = 29.44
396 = 30.04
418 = 35.06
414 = 30.83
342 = 29.48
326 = 29.63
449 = 32.2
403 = 28.13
